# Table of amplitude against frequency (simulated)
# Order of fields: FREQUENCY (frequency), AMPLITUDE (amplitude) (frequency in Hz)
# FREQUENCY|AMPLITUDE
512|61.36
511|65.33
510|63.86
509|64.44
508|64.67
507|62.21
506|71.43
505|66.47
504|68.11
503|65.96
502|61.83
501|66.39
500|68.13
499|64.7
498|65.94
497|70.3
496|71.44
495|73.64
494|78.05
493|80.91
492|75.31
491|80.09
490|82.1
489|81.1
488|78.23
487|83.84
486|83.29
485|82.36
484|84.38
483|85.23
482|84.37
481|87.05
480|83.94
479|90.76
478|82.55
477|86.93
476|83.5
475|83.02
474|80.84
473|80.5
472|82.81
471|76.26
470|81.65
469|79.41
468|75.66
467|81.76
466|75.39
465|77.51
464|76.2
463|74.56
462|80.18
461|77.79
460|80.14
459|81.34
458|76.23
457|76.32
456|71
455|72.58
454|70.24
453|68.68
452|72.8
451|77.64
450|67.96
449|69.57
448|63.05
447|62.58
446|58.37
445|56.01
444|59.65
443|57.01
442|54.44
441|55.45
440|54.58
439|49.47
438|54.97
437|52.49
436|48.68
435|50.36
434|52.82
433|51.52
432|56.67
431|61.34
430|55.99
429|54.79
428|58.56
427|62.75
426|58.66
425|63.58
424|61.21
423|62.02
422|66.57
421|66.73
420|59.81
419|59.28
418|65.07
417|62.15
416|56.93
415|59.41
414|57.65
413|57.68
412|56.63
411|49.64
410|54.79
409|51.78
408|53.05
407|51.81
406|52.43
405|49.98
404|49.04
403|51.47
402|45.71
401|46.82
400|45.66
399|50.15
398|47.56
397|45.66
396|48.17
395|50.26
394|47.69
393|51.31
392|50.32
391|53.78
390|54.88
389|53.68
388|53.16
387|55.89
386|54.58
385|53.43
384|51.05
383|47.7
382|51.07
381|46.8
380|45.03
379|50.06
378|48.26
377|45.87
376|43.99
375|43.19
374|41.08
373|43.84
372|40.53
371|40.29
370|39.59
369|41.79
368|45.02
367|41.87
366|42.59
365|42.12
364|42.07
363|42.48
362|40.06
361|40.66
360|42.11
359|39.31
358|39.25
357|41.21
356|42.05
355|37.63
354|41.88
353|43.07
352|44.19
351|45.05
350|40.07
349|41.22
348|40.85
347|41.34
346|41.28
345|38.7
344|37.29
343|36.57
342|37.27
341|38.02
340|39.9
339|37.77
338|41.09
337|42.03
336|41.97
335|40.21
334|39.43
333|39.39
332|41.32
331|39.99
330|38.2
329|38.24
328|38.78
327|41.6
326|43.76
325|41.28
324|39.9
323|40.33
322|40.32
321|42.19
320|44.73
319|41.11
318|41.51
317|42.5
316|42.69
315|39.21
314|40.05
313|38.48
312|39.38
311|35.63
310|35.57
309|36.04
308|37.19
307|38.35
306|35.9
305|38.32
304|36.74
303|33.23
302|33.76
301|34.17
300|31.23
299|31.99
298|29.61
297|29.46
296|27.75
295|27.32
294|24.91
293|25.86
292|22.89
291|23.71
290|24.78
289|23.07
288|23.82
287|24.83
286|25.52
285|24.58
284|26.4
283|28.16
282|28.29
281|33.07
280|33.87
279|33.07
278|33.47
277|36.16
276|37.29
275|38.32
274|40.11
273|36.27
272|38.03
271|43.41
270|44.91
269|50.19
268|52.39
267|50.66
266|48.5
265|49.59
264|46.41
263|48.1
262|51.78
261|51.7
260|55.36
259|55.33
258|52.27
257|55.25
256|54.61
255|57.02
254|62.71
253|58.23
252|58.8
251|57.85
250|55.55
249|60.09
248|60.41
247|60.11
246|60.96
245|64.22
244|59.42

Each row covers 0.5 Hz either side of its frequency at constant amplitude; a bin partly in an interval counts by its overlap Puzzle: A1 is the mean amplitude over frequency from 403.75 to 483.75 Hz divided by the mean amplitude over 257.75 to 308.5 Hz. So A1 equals 1.83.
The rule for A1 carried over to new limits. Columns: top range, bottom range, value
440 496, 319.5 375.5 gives 1.86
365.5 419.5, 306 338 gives 1.25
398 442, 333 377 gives 1.35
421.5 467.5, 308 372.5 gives 1.60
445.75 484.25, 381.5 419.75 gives 1.47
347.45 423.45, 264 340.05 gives 1.33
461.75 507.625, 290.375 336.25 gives 2.11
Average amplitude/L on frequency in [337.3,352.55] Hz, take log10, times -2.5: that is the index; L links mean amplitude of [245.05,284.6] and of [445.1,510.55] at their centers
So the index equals 0.40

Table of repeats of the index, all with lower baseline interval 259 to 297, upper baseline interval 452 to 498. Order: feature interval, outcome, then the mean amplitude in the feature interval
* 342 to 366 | 0.28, 40.8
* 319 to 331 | 0.14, 40.8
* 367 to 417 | 0.23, 49.6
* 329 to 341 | 0.21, 40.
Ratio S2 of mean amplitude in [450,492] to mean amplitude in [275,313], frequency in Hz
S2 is 2.6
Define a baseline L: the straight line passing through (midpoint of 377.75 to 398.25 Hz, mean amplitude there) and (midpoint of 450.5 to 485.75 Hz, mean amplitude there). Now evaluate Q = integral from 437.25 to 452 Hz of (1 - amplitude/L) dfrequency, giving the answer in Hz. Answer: 2.24 Hz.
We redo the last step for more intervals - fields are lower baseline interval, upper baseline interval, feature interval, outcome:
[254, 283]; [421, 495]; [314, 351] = 9.13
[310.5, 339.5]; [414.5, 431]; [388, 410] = 2.22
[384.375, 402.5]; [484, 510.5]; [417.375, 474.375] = -4.18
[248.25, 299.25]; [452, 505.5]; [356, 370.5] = 3.86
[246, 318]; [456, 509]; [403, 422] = 2.29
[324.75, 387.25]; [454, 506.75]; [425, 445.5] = 2.88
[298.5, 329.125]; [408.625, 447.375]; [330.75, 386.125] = 4.27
